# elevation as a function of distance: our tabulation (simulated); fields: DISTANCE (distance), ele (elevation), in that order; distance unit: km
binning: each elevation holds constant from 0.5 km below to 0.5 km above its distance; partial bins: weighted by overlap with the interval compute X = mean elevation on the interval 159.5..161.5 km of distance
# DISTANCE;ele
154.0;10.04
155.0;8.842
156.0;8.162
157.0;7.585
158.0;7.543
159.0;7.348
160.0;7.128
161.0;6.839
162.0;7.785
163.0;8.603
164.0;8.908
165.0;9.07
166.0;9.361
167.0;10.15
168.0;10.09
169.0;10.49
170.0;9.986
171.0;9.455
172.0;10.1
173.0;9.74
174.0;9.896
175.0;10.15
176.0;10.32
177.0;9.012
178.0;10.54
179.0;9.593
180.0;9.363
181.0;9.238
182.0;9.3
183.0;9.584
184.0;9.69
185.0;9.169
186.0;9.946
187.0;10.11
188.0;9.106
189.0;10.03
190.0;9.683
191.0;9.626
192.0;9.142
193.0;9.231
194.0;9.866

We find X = 6.98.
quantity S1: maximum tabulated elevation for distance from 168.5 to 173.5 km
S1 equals 10.49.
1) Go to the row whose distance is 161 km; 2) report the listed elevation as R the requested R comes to 6.839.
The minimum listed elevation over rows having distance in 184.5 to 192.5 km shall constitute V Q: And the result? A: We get 9.106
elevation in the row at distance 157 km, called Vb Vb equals 7.585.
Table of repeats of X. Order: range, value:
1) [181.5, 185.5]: 9.44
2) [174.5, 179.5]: 9.92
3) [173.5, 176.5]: 10.1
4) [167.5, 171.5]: 10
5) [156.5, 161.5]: 7.29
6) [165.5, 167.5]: 9.76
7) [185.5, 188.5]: 9.72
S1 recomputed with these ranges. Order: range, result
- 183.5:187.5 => 10.11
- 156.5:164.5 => 8.908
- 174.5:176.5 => 10.32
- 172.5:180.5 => 10.54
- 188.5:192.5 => 10.03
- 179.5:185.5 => 9.69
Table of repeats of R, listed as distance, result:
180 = 9.363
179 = 9.593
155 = 8.842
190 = 9.683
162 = 7.785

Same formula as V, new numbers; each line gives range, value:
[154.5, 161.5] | 6.839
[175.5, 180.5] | 9.012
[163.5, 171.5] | 8.908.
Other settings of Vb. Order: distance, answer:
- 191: 9.626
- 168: 10.09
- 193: 9.231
